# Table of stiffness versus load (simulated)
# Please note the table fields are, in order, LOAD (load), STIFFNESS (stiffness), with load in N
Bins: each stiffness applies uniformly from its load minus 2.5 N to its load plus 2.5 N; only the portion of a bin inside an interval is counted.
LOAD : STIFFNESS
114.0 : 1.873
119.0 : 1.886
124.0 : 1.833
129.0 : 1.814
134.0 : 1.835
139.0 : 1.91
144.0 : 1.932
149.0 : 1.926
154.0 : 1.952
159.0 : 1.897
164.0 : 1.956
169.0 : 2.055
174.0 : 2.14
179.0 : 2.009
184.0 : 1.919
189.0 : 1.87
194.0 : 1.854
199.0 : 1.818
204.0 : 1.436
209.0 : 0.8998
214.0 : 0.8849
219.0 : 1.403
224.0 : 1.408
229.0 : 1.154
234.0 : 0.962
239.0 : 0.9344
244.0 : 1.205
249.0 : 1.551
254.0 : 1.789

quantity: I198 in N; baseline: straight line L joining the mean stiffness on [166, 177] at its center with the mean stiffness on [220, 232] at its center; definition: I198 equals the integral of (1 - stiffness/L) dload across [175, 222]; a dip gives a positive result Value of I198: 3.5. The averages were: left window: 2.09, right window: 1.28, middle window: 1.58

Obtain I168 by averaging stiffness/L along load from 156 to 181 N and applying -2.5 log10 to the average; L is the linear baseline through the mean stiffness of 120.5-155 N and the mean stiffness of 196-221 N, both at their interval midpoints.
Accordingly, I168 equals -0.23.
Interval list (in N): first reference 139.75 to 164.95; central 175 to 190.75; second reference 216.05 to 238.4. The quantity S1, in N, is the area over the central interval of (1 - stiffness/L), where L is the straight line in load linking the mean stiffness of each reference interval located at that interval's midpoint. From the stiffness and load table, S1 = -3.1 N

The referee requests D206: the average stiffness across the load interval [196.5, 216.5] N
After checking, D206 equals 1.26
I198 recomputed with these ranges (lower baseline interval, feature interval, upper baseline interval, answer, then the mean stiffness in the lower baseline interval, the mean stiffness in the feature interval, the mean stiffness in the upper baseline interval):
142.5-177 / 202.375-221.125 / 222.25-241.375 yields 2.9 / 1.98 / 1.14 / 1.1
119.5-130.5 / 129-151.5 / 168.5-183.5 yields 0.1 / 1.84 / 1.89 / 2.05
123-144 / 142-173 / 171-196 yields -0.9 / 1.86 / 1.96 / 1.96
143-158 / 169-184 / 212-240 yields -3.5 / 1.93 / 2.05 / 1.14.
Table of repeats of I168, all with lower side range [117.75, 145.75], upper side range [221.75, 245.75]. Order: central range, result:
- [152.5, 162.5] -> -0.15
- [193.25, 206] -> -0.22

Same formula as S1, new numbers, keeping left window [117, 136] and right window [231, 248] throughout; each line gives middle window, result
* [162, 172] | -2.8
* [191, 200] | -3.0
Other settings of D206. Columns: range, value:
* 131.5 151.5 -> 1.9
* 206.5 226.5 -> 1.15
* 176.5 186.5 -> 1.96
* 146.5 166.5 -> 1.93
